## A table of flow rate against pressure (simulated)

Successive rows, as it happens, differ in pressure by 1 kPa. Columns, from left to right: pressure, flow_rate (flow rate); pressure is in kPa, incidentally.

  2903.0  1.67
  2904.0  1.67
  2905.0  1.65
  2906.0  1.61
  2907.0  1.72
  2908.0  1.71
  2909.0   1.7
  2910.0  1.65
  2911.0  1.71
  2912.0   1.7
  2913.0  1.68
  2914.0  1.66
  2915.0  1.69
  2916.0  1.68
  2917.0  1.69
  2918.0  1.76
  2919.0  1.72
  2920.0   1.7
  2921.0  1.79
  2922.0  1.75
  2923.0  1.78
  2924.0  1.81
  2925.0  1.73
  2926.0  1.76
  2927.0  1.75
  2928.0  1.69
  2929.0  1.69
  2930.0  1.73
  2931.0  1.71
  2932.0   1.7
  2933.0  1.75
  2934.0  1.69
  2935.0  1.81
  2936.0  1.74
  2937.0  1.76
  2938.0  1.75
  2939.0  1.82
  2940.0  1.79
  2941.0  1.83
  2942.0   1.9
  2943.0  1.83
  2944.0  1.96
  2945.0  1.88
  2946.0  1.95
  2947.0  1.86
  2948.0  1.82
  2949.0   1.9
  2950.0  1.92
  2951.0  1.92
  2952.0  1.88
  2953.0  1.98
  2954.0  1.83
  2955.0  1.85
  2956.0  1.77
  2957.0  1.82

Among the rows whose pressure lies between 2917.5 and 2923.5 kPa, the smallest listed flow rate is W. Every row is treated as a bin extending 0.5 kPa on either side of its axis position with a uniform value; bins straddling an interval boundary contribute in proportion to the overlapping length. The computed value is 1.7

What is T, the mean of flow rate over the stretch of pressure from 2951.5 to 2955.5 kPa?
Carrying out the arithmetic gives 1.88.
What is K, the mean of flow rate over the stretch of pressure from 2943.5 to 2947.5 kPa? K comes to 1.91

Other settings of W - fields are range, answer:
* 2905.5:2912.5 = 1.61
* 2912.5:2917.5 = 1.66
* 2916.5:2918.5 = 1.69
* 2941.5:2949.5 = 1.82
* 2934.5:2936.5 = 1.74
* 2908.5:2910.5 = 1.65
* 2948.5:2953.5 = 1.88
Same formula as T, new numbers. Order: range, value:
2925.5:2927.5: 1.75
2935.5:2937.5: 1.75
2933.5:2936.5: 1.75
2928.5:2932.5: 1.71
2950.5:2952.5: 1.9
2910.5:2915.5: 1.69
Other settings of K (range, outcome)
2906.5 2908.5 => 1.71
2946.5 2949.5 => 1.86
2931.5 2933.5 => 1.73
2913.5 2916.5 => 1.68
